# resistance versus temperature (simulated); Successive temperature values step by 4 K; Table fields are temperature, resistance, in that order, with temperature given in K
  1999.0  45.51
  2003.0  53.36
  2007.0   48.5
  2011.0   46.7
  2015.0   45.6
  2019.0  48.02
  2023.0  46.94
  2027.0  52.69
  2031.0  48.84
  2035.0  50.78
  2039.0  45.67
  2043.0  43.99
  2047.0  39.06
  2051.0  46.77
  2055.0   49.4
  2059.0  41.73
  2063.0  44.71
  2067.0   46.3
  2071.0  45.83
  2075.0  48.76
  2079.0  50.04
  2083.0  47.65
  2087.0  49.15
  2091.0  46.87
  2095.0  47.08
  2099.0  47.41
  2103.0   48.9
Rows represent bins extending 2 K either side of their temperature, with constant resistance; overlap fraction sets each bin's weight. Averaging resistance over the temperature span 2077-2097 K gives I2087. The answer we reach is 48.2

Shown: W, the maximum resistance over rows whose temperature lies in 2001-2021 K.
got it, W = 53.36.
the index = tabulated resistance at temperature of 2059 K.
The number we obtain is 41.73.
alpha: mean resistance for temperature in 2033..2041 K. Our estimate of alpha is 48.2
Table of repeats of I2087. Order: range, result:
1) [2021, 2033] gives 49.5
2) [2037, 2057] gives 45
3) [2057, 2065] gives 43.2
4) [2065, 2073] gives 46.1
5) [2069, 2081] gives 48.2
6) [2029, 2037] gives 49.8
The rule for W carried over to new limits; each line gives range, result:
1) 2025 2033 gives 52.69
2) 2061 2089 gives 50.04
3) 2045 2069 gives 49.4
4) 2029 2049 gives 50.78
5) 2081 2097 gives 49.15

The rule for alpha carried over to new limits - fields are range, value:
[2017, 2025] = 47.5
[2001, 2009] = 50.9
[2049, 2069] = 45.8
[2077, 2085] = 48.8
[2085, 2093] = 48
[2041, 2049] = 41.5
